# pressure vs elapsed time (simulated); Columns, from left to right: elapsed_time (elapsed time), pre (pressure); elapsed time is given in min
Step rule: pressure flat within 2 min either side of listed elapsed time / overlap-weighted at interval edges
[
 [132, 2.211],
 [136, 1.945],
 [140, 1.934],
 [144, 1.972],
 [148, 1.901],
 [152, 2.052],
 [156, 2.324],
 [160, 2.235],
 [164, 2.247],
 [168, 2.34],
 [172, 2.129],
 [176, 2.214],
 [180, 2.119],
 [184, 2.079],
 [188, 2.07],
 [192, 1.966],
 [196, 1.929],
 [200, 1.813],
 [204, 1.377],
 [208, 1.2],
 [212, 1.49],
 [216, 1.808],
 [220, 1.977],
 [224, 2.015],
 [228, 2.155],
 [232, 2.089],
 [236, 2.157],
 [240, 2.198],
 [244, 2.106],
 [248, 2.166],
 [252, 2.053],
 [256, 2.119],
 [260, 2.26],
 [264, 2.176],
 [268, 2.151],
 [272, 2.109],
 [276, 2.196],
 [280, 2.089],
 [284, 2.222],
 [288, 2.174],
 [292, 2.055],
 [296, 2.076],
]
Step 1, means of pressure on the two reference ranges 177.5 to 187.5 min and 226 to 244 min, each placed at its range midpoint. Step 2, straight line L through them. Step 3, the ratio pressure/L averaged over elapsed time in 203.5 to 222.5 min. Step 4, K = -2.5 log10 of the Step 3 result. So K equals 0.311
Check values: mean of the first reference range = 2.1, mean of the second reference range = 2.14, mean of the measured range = 1.6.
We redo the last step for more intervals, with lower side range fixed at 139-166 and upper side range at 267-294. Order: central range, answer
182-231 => 0.16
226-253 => 0.00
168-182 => -0.04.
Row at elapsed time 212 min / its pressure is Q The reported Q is 1.49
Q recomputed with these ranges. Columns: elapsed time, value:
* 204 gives 1.377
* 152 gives 2.052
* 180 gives 2.119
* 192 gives 1.966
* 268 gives 2.151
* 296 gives 2.076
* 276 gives 2.196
